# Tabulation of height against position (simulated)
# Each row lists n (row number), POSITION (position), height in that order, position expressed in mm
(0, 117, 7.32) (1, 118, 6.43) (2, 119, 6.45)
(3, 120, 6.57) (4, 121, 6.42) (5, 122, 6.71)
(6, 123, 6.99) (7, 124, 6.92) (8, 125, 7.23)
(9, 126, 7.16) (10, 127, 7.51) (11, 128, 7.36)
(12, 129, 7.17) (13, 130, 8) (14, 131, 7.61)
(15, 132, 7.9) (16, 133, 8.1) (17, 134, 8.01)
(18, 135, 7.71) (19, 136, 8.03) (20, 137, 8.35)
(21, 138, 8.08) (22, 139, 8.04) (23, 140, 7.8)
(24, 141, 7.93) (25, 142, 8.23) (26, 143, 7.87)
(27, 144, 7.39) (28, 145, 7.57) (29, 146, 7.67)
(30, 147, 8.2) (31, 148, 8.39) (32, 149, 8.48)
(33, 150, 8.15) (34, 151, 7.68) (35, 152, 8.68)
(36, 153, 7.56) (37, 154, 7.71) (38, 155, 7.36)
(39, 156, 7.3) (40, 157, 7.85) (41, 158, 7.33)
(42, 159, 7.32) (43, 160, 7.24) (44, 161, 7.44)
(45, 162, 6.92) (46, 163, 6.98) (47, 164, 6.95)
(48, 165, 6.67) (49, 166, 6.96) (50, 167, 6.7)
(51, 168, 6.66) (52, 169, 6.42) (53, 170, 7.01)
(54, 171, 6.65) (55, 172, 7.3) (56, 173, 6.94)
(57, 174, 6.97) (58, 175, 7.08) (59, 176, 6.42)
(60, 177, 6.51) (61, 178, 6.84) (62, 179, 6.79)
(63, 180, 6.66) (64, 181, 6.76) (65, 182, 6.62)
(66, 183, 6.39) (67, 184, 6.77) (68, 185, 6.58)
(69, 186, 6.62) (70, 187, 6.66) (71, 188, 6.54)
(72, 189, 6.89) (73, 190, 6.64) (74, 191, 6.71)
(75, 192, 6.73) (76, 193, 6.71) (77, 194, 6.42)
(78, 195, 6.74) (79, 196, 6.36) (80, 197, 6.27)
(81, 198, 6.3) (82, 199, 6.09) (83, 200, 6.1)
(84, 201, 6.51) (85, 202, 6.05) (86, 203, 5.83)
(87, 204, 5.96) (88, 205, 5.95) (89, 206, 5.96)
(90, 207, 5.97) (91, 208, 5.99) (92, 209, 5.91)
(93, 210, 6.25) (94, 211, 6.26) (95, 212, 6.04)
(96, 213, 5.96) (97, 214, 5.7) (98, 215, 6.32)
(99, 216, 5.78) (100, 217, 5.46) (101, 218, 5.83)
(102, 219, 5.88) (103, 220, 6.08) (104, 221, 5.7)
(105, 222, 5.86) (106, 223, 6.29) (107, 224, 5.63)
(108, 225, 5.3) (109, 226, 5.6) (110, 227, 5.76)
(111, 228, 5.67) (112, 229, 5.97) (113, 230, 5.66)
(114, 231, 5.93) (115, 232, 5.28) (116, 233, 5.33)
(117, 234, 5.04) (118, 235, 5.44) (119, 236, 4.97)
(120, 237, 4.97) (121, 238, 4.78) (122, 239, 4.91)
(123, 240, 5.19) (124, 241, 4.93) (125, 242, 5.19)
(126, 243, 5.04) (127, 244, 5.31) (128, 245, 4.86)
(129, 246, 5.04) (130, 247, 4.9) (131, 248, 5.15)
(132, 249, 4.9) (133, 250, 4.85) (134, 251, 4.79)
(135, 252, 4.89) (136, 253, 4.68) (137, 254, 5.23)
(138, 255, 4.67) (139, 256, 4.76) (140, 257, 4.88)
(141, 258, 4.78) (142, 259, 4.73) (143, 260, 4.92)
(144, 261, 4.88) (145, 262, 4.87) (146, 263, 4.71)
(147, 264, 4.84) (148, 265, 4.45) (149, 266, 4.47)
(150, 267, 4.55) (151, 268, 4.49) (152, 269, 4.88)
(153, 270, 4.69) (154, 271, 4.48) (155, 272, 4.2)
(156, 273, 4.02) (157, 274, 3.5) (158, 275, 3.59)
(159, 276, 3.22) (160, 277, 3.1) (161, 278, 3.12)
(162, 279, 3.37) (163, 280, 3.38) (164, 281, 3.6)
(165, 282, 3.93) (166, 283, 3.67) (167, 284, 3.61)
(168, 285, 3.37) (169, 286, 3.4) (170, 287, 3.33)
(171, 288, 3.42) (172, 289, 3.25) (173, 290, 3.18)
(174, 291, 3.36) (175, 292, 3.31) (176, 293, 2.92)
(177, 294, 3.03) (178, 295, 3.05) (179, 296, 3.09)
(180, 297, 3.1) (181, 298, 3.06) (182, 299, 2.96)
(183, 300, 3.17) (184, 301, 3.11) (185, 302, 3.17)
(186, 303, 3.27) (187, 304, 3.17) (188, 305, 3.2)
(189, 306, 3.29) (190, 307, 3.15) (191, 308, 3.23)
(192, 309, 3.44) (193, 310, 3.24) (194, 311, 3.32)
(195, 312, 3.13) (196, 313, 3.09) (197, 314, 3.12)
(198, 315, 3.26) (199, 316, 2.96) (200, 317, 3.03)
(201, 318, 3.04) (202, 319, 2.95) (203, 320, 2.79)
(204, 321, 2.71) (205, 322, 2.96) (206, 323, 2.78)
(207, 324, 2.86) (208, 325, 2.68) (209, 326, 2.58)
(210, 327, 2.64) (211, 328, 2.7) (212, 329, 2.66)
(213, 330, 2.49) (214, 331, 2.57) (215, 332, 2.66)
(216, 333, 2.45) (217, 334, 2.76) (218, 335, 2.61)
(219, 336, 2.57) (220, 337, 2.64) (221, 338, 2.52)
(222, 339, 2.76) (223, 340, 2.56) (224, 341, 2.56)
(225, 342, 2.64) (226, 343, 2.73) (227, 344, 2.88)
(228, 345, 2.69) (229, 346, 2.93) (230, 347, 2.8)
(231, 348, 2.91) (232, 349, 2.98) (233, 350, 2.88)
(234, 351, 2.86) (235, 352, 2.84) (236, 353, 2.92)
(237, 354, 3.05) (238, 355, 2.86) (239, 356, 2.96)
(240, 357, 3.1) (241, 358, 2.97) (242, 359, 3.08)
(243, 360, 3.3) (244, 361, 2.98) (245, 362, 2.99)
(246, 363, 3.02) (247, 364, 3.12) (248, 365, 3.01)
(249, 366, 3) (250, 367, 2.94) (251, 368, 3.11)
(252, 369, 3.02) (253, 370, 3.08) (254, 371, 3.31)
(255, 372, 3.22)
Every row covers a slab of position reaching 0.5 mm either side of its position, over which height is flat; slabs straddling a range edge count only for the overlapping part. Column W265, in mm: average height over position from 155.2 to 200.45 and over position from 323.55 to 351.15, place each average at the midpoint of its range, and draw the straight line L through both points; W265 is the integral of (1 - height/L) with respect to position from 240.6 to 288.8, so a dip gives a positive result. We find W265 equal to 2.30 mm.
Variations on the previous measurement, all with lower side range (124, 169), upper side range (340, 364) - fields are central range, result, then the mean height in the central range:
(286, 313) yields 5.97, 3.19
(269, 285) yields 3.11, 3.73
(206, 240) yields 1.03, 5.68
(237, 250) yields 0.90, 5.01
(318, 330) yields 2.68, 2.76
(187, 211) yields 0.36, 6.31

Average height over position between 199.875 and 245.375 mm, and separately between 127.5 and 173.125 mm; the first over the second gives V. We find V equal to 0.7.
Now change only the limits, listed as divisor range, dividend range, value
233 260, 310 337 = 0.57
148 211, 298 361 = 0.43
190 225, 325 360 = 0.45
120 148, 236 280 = 0.60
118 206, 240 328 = 0.53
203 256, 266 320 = 0.62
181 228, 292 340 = 0.48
